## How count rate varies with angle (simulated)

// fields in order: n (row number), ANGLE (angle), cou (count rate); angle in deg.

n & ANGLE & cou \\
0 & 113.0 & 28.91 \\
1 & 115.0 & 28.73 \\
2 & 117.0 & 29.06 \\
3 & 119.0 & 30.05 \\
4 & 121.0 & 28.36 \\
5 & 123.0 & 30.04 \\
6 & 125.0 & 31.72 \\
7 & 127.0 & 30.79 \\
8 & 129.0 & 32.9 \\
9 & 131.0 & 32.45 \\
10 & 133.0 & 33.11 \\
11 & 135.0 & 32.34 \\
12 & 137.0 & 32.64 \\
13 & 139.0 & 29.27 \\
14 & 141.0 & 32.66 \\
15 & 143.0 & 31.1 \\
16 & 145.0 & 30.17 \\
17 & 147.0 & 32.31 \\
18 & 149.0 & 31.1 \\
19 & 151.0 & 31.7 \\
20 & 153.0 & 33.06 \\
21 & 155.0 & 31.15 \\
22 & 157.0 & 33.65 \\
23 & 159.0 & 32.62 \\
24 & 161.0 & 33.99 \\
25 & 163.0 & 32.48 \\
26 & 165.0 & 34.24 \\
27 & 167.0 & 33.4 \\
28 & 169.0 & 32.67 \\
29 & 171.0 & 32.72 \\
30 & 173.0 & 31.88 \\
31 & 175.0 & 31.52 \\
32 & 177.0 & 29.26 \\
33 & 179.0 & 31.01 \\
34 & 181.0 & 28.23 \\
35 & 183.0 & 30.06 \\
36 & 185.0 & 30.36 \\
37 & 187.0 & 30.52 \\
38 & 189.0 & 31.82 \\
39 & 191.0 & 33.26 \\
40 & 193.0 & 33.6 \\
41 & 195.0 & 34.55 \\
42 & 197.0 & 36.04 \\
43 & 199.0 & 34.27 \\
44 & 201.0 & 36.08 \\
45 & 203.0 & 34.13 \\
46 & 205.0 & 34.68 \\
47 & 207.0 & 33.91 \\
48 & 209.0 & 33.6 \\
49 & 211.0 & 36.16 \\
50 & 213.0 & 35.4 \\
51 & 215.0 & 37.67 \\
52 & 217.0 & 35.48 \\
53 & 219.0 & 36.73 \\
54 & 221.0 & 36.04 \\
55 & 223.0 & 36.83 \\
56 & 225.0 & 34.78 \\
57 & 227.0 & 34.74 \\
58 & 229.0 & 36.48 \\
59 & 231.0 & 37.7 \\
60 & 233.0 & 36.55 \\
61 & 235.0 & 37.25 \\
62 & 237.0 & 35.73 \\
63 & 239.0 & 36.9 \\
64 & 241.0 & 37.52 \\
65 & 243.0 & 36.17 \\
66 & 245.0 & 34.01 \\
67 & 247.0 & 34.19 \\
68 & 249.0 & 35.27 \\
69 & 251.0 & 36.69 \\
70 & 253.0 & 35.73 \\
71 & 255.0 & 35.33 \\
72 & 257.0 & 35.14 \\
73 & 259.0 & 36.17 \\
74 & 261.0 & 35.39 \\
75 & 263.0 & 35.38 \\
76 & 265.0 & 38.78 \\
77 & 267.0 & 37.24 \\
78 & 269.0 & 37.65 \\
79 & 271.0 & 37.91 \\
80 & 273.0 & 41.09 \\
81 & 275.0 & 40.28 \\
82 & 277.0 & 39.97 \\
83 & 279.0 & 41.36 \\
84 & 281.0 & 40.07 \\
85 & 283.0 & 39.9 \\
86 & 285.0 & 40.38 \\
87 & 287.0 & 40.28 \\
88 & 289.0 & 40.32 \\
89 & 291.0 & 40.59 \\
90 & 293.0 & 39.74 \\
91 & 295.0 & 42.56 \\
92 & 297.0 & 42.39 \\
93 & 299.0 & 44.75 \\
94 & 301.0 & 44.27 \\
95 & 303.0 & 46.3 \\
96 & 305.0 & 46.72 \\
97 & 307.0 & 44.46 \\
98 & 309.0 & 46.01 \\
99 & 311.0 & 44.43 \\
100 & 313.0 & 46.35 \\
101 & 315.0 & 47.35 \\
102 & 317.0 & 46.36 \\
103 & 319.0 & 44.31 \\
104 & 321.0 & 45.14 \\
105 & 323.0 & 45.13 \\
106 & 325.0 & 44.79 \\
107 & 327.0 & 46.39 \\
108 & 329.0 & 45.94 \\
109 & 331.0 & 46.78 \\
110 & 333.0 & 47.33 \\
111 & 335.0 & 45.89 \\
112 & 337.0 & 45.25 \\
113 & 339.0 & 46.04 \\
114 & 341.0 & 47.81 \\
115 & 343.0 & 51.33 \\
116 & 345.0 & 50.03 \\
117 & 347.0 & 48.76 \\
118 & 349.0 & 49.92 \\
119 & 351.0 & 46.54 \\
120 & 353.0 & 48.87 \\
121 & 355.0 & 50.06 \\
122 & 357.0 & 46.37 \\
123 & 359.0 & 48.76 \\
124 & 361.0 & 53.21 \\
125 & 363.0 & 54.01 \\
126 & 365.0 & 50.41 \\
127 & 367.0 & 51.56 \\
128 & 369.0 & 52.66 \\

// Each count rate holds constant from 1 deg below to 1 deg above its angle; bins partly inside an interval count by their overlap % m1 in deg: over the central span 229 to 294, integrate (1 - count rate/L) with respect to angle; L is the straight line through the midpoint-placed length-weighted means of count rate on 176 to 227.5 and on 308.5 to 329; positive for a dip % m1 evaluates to 3.5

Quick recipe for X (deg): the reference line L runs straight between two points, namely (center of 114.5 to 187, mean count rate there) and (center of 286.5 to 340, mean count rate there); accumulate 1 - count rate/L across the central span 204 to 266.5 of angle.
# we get 3.9 deg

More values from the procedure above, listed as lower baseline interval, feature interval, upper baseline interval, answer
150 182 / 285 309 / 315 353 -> 0.4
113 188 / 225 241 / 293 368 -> 0.9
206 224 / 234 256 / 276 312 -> 1.4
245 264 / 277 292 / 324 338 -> -0.3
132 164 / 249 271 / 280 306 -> 1.9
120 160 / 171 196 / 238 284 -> 1.7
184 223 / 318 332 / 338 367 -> 0.4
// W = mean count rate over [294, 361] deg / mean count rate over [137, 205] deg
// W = 1.4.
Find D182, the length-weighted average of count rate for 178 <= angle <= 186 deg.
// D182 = 29.9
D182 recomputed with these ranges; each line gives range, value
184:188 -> 30.4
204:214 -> 34.8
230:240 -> 36.8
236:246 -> 36.1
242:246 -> 35.1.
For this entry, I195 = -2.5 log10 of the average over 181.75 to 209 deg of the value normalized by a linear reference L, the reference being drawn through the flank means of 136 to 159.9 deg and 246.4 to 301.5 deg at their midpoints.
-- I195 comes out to 0.04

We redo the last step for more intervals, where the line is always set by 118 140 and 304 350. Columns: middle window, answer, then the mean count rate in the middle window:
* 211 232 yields 0.065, 36.2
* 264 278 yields 0.088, 39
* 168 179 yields 0.103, 31.6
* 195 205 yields 0.052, 35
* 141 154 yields 0.034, 31.7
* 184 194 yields 0.128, 31.9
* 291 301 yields 0.047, 42.4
